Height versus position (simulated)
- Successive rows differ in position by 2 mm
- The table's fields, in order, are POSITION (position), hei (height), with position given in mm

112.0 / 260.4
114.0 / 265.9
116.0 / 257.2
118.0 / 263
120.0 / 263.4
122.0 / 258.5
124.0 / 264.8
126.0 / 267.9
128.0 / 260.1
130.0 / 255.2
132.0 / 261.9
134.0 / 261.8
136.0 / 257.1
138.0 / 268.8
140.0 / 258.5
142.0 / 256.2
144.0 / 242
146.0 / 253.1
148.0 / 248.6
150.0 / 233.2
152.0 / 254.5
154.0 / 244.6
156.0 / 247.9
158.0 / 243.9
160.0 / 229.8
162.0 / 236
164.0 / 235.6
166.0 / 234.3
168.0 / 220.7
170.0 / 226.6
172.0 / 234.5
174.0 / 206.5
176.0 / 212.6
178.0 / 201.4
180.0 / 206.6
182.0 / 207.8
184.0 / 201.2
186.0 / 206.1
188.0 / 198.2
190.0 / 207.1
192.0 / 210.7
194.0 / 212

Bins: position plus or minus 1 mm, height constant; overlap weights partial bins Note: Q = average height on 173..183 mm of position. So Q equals 207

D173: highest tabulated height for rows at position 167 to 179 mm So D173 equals 234.5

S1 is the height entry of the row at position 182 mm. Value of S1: 207.8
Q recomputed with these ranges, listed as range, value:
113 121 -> 262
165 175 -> 225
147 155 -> 245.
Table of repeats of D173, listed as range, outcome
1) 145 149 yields 253.1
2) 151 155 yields 254.5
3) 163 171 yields 235.6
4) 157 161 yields 243.9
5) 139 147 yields 258.5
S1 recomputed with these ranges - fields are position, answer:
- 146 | 253.1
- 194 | 212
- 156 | 247.9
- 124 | 264.8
